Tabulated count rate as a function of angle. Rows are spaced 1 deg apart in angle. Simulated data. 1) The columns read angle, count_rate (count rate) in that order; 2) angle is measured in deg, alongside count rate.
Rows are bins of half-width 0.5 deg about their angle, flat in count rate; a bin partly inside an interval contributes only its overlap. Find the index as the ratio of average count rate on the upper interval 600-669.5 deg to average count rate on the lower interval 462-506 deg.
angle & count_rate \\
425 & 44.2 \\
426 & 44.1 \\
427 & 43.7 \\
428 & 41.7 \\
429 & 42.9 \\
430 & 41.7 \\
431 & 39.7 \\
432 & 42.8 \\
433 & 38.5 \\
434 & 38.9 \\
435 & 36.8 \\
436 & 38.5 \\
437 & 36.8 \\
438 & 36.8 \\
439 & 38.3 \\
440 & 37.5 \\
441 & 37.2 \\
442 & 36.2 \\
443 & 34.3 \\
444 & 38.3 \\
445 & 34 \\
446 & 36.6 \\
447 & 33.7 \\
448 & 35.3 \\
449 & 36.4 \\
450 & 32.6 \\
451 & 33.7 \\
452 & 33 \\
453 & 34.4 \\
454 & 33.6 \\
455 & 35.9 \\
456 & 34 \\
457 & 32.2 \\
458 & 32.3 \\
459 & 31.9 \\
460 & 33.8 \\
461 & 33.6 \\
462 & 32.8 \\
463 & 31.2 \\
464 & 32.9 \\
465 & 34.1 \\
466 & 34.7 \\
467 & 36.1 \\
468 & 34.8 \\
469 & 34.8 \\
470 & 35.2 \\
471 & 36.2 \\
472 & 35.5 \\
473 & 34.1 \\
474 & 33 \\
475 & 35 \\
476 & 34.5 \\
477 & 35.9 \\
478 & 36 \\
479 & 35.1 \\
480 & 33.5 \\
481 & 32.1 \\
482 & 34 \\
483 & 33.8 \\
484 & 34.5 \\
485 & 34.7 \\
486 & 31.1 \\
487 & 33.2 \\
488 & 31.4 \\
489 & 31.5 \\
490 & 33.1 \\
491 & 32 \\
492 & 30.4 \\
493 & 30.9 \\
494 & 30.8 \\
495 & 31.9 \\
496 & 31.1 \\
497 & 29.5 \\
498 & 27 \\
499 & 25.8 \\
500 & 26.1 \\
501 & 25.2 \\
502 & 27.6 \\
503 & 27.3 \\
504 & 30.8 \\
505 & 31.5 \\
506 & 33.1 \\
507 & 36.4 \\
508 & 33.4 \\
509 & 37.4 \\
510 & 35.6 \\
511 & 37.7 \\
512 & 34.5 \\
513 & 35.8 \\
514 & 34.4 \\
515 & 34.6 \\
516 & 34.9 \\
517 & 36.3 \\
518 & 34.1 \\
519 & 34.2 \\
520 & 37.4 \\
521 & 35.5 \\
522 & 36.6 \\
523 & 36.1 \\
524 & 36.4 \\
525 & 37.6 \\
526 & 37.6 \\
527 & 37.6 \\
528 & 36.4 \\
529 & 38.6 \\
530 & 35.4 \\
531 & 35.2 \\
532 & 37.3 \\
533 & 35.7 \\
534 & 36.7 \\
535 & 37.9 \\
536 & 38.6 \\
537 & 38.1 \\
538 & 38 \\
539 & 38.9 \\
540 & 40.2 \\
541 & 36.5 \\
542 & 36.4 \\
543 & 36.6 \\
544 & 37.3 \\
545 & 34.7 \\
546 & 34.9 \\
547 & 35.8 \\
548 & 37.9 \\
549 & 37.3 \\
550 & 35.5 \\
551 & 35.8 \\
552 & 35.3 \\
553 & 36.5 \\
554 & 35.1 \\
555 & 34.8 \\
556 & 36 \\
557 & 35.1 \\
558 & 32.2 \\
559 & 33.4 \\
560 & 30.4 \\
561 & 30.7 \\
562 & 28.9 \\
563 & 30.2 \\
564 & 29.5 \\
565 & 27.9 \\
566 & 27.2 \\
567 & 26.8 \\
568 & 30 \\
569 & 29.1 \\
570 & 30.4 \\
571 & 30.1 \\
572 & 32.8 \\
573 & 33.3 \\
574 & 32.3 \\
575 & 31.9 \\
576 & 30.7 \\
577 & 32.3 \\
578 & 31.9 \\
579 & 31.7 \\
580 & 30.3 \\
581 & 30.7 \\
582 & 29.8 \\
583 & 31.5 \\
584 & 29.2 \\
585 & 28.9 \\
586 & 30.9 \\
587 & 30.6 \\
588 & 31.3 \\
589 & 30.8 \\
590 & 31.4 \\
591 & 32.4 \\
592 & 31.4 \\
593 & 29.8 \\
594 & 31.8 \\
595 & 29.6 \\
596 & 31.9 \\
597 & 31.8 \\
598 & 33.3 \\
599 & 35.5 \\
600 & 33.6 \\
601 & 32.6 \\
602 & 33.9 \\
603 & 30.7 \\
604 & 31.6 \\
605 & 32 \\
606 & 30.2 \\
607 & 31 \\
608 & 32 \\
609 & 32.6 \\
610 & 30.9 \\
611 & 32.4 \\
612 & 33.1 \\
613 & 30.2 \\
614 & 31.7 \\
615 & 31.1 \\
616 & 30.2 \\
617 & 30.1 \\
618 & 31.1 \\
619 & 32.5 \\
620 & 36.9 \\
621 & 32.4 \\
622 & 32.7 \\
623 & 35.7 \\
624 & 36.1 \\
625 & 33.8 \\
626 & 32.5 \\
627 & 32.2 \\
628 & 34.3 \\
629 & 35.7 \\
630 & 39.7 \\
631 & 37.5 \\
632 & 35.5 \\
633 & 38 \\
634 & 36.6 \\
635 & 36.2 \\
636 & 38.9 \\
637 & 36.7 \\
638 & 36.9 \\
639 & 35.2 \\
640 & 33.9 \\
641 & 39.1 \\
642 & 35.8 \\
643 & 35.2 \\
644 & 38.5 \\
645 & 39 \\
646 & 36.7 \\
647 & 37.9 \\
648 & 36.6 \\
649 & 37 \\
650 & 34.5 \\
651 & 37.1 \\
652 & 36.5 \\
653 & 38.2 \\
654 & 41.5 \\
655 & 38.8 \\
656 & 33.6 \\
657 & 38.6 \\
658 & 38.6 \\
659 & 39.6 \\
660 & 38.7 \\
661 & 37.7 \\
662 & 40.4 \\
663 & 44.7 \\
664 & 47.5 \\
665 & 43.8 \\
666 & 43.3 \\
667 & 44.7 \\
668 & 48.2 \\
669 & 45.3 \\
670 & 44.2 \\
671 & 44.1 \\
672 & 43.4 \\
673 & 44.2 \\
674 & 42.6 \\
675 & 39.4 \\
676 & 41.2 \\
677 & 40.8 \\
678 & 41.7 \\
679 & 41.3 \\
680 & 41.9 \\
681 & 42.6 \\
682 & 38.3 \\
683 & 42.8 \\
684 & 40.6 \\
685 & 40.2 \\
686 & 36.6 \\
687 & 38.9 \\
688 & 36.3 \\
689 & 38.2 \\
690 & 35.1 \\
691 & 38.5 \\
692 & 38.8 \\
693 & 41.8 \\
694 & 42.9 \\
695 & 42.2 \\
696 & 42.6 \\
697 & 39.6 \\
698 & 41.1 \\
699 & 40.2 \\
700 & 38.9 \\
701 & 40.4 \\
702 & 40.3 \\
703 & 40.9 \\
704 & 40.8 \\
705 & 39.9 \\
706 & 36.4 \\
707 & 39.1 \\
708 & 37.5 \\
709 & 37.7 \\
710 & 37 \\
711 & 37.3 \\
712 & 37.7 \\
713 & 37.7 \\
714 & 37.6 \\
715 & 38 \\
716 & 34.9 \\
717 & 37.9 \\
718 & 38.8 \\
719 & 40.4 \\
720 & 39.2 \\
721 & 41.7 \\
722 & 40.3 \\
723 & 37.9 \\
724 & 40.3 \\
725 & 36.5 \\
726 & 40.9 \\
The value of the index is 1.1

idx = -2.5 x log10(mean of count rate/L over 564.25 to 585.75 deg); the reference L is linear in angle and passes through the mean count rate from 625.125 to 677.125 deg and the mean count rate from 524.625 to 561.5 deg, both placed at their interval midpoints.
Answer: 0.21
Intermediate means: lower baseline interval 36.2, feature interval 30.4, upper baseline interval 38.9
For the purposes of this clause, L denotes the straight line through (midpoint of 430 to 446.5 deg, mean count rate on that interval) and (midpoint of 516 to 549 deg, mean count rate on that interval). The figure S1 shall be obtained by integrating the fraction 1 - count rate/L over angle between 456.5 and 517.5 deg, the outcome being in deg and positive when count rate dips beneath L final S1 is 6.96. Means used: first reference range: 37.7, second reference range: 36.7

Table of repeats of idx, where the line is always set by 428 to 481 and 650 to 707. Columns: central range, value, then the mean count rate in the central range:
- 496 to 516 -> 0.16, 31.8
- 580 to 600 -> 0.23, 31.2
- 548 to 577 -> 0.18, 32.2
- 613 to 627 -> 0.20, 32.7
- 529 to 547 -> 0.01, 37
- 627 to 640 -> 0.09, 36.5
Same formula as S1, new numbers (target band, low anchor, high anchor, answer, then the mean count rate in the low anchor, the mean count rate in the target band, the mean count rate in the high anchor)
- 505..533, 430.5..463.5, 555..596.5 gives -2.5 deg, 35.5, 35.8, 31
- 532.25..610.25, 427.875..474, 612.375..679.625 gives 8.7 deg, 35.7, 32.9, 37.8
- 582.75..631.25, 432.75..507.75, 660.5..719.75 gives 7.1 deg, 33.5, 32.3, 40.5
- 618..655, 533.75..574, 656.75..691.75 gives 2.7 deg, 34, 36.2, 41.3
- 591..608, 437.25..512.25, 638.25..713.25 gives 2.5 deg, 33.4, 31.9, 39.7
